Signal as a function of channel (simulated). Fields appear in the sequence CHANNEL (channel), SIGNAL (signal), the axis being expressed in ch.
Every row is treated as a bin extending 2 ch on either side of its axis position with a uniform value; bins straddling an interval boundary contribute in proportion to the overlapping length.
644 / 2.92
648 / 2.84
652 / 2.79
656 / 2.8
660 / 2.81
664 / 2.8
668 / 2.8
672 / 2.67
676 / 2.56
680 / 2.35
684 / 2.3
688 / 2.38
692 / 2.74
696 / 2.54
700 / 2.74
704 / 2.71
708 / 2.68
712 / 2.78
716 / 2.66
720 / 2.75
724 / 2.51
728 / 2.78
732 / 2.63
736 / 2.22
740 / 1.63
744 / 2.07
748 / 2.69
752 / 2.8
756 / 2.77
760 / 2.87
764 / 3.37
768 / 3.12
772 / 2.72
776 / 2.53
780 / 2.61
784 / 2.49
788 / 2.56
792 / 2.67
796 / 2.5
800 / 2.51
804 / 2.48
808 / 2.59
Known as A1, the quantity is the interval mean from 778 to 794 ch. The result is 2.58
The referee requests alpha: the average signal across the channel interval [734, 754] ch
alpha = 2.28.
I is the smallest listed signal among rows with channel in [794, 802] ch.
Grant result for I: 2.5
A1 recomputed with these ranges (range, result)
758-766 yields 3.12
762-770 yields 3.25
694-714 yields 2.69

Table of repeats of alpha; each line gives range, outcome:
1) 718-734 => 2.67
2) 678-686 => 2.33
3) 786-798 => 2.58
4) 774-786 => 2.54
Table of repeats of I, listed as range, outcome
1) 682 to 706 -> 2.3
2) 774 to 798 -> 2.49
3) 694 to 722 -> 2.54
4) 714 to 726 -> 2.51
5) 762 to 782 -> 2.53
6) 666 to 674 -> 2.67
